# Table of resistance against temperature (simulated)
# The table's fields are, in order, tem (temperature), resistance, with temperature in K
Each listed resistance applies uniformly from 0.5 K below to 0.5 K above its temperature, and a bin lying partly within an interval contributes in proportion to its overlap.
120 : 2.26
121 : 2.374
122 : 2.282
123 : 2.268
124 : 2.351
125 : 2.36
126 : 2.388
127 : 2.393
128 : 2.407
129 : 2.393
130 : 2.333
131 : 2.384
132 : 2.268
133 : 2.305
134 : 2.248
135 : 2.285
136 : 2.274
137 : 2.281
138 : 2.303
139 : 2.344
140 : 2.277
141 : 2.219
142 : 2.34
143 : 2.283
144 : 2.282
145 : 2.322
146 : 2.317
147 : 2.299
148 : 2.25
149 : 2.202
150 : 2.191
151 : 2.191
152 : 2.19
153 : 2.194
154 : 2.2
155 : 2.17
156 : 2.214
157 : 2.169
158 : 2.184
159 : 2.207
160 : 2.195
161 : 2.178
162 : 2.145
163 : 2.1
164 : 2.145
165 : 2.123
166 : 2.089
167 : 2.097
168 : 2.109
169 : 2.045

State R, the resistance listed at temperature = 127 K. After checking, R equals 2.393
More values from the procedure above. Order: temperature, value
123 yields 2.268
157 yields 2.169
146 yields 2.317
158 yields 2.184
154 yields 2.2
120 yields 2.26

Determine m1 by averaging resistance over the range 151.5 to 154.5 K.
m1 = 2.19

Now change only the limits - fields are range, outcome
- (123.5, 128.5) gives 2.38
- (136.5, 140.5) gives 2.3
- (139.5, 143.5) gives 2.28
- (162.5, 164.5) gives 2.12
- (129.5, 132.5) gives 2.33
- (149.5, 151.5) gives 2.19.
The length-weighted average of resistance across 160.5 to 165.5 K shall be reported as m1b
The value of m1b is 2.14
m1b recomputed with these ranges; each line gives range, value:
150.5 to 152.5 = 2.19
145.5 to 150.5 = 2.25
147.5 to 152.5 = 2.2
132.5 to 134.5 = 2.28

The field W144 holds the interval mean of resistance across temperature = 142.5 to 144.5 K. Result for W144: 2.28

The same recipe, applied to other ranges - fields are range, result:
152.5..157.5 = 2.19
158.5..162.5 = 2.18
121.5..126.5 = 2.33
